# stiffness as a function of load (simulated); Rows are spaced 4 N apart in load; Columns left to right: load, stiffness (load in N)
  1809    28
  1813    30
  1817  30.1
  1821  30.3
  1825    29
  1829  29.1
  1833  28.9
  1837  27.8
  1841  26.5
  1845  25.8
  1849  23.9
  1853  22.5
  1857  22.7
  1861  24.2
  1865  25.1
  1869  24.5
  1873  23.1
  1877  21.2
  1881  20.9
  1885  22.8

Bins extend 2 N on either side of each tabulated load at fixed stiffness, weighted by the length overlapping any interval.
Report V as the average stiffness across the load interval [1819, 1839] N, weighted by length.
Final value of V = 29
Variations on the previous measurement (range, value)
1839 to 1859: 24.3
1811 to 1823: 30.1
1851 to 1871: 23.8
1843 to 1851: 24.9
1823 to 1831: 29.1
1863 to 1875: 24.2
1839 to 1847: 26.1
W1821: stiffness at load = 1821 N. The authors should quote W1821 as 30.3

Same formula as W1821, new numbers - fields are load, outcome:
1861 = 24.2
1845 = 25.8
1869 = 24.5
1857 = 22.7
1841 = 26.5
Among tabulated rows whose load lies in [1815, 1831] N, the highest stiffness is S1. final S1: 30.3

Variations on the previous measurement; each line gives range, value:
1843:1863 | 25.8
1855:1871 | 25.1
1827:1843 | 29.1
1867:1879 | 24.5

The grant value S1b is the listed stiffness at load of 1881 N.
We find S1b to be 20.9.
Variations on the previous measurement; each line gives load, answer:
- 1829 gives 29.1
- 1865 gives 25.1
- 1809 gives 28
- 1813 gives 30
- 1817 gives 30.1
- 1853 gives 22.5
